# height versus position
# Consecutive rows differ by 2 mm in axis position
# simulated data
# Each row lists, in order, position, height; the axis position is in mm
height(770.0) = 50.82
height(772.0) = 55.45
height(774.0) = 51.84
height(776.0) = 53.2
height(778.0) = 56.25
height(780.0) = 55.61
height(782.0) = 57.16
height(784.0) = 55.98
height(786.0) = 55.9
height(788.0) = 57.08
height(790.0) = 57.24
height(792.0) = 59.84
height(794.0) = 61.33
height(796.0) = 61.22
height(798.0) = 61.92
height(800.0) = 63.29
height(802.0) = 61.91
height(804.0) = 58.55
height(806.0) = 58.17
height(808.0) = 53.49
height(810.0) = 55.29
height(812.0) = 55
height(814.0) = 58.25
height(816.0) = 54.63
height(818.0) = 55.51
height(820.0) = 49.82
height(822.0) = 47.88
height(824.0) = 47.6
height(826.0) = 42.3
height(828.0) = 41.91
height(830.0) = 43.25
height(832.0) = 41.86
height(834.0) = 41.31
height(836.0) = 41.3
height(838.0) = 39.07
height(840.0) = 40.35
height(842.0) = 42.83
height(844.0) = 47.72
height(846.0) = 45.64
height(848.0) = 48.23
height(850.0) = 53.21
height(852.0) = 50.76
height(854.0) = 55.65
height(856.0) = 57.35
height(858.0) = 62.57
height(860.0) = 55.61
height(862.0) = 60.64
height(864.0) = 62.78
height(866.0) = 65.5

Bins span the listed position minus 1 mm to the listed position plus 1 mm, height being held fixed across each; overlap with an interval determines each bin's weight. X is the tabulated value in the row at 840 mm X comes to 40.35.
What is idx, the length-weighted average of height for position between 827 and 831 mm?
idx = 42.6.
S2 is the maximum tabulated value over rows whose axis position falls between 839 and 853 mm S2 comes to 53.21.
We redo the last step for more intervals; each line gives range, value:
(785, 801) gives 63.29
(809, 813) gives 55.29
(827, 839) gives 43.25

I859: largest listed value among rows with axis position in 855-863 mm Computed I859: 62.57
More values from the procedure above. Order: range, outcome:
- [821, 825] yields 47.88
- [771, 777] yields 55.45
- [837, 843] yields 42.83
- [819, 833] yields 49.82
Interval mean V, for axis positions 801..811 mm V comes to 57.5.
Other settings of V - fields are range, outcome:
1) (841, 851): 47.5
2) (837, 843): 40.8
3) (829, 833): 42.6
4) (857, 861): 59.1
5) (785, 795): 58.3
